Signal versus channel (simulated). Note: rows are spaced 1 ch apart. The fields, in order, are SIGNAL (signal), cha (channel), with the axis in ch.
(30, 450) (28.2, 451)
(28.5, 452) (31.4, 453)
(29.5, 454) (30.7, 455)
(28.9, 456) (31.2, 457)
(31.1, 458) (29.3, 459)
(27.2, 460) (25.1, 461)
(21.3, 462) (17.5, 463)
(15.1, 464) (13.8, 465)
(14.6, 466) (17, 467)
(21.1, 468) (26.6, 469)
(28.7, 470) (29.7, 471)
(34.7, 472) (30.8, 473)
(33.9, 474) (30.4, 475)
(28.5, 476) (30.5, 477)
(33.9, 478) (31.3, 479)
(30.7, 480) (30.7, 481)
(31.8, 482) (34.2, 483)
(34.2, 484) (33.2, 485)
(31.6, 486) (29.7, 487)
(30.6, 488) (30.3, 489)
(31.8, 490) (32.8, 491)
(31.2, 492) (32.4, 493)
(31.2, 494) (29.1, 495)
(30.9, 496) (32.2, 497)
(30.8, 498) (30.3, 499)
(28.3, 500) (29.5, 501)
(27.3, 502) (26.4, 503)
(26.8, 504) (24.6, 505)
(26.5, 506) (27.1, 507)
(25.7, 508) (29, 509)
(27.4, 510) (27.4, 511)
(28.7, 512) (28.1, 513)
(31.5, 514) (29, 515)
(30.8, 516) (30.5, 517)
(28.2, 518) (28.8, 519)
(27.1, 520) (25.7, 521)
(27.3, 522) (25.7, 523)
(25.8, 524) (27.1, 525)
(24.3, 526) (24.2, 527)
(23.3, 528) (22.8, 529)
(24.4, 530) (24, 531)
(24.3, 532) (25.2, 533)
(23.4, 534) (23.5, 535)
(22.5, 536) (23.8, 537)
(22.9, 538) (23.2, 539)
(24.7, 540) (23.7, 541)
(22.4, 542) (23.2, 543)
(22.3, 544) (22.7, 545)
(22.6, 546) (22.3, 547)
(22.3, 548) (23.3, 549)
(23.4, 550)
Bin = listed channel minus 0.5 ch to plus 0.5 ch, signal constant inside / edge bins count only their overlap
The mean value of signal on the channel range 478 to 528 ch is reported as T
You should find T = 29.2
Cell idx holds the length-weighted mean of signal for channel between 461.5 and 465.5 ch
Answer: 16.9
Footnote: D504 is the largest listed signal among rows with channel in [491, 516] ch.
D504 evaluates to 32.8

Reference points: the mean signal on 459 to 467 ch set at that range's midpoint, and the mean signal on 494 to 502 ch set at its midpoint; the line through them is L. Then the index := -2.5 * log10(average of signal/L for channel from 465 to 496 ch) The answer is -0.191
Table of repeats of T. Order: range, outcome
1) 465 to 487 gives 29.1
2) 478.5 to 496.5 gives 31.5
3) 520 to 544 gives 24.3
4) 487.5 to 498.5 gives 31.2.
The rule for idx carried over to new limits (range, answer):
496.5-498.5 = 31.5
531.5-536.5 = 23.8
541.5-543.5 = 22.8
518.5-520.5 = 28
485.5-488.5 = 30.6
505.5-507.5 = 26.8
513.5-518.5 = 30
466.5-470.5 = 23.4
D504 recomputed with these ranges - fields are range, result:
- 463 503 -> 34.7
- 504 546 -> 31.5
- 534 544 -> 24.7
